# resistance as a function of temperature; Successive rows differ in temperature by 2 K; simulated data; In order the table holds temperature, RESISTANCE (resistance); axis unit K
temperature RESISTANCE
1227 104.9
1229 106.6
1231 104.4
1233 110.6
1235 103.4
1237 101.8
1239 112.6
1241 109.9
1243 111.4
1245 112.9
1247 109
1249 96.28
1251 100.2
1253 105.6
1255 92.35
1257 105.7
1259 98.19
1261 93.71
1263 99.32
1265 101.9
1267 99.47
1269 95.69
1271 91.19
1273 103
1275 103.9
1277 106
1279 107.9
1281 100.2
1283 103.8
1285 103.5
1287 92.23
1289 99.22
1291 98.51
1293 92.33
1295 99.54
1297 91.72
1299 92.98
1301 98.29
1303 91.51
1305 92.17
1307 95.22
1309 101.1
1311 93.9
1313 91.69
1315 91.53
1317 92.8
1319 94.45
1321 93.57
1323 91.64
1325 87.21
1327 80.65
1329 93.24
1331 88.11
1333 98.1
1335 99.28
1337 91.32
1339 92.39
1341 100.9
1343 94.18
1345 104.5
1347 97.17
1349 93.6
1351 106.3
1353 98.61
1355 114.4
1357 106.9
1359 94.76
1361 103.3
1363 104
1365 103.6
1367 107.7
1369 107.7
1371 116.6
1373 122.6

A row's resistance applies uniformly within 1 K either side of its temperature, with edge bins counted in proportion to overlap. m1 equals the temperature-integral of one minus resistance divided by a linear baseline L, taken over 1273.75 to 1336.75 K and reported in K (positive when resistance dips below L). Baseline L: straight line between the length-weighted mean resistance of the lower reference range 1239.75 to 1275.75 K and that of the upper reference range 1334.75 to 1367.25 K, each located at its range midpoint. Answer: 3.4 K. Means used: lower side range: 102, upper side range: 101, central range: 95.7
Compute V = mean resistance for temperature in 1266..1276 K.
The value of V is 98.7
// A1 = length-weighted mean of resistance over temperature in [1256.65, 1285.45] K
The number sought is 101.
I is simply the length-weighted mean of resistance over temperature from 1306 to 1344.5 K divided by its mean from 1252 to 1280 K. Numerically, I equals 0.93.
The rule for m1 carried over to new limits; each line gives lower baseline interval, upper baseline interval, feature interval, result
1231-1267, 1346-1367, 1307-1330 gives 2.42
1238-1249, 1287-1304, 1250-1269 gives 1.07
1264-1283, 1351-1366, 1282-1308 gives 1.43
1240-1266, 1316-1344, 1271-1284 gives -0.46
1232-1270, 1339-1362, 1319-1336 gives 1.64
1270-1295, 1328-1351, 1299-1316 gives 0.70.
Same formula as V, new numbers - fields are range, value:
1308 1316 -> 94.6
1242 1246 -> 112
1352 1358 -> 107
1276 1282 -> 105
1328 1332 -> 90.7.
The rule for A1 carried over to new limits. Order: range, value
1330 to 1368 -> 100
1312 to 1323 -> 92.7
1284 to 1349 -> 94.5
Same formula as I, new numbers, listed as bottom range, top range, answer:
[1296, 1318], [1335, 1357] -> 1.06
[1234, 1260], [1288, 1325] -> 0.90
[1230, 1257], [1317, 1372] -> 0.93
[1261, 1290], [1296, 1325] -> 0.93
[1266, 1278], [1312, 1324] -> 0.93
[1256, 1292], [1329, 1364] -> 0.99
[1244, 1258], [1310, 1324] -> 0.90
